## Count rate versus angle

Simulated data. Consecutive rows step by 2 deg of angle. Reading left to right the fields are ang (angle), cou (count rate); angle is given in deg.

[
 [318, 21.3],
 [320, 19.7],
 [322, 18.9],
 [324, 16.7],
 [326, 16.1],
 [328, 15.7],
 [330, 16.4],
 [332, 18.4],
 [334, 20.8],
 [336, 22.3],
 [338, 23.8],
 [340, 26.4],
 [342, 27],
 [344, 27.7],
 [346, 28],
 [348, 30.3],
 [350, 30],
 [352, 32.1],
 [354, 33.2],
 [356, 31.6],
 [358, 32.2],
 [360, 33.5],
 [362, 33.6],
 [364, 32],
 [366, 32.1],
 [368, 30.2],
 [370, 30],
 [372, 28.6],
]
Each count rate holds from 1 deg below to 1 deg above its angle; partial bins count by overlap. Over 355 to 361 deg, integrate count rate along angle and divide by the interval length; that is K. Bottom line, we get 32.4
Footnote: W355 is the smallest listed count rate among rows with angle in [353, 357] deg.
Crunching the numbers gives 31.6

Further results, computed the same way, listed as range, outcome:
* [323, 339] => 15.7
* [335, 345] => 22.3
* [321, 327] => 16.1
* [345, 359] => 28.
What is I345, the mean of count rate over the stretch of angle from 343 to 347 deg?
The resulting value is 27.9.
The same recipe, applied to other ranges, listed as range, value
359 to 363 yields 33.5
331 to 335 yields 19.6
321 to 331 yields 16.8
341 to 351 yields 28.6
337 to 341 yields 25.1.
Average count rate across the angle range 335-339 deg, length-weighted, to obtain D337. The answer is 23.1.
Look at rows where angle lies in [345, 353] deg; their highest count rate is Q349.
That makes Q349 32.1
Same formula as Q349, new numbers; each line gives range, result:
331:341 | 26.4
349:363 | 33.6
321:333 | 18.9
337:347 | 28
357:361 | 33.5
